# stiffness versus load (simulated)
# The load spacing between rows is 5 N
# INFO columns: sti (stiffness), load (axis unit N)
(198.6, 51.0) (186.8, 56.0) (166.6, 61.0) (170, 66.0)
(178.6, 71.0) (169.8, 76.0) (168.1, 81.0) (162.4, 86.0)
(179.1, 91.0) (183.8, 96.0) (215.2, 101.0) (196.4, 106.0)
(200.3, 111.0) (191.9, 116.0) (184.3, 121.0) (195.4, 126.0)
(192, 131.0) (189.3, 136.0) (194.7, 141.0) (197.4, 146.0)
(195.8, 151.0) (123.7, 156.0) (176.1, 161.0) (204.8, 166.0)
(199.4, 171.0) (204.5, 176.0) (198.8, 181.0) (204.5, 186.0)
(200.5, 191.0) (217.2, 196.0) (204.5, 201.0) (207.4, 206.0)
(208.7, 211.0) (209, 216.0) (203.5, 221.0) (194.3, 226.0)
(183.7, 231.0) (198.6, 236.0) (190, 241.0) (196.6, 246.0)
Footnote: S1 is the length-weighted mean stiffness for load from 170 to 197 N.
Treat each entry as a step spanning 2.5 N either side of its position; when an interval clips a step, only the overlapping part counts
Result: 204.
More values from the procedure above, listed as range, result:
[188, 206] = 207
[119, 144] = 191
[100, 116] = 201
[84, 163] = 186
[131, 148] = 193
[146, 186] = 188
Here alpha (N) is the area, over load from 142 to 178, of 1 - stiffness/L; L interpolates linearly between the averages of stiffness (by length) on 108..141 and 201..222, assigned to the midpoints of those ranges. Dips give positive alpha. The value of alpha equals 2.25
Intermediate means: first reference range 192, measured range 186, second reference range 207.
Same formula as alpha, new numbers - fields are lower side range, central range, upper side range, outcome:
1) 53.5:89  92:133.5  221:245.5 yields -3.99 N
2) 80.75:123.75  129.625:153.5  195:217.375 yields 0.23 N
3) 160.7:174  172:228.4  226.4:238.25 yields -3.08 N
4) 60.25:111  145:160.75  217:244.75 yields 1.40 N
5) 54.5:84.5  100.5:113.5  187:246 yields -1.62 N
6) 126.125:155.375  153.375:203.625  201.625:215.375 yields 1.62 N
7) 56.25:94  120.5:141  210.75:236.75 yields -1.06 N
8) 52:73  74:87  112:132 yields 1.02 N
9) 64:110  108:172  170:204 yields 1.80 N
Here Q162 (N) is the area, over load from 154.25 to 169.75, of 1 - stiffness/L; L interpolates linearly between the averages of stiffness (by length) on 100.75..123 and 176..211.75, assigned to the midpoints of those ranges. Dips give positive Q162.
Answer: 2.24 N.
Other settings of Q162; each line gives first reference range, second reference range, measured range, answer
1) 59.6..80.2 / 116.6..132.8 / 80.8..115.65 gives -1.3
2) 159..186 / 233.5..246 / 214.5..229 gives -0.4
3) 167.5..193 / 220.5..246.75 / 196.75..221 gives -1.3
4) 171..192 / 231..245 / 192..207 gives -0.8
